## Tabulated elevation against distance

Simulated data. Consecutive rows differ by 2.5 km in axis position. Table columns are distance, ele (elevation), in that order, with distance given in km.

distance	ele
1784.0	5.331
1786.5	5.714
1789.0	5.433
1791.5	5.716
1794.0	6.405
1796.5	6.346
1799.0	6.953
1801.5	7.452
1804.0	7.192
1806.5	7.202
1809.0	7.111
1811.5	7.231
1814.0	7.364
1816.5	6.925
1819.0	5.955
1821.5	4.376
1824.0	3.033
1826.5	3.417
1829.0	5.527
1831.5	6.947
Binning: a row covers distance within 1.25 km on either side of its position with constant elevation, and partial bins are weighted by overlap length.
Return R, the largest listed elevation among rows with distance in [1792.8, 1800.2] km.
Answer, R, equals 6.953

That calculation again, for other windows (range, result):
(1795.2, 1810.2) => 7.452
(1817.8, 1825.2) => 5.955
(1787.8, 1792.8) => 5.716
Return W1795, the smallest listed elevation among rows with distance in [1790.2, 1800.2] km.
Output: 5.716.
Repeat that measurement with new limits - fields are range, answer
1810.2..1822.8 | 4.376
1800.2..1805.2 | 7.192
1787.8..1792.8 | 5.433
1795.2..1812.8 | 6.346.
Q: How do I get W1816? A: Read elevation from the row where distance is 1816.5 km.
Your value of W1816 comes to 6.925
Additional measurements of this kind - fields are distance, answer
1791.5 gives 5.716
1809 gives 7.111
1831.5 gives 6.947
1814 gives 7.364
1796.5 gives 6.346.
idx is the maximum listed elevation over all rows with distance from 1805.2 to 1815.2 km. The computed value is 7.364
